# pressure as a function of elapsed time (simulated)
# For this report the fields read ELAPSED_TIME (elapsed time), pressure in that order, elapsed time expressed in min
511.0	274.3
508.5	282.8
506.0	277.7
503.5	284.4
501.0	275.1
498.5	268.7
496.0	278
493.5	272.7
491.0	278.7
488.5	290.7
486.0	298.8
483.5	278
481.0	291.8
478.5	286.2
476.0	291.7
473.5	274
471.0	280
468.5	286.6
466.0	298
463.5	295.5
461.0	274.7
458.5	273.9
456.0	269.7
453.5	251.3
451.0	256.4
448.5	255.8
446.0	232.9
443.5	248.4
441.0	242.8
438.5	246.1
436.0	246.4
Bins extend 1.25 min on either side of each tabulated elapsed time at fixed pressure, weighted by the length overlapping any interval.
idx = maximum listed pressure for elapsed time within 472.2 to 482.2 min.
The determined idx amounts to 291.8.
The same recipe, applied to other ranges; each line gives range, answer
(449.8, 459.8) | 273.9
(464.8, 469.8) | 298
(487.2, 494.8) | 290.7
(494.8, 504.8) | 284.4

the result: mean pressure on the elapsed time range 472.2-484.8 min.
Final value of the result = 284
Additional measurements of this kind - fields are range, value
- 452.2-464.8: 273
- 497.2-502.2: 272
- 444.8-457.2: 253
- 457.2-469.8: 286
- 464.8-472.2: 288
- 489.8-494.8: 276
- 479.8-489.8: 290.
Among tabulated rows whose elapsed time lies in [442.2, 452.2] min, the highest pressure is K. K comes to 256.4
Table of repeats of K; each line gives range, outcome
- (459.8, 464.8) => 295.5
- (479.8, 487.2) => 298.8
